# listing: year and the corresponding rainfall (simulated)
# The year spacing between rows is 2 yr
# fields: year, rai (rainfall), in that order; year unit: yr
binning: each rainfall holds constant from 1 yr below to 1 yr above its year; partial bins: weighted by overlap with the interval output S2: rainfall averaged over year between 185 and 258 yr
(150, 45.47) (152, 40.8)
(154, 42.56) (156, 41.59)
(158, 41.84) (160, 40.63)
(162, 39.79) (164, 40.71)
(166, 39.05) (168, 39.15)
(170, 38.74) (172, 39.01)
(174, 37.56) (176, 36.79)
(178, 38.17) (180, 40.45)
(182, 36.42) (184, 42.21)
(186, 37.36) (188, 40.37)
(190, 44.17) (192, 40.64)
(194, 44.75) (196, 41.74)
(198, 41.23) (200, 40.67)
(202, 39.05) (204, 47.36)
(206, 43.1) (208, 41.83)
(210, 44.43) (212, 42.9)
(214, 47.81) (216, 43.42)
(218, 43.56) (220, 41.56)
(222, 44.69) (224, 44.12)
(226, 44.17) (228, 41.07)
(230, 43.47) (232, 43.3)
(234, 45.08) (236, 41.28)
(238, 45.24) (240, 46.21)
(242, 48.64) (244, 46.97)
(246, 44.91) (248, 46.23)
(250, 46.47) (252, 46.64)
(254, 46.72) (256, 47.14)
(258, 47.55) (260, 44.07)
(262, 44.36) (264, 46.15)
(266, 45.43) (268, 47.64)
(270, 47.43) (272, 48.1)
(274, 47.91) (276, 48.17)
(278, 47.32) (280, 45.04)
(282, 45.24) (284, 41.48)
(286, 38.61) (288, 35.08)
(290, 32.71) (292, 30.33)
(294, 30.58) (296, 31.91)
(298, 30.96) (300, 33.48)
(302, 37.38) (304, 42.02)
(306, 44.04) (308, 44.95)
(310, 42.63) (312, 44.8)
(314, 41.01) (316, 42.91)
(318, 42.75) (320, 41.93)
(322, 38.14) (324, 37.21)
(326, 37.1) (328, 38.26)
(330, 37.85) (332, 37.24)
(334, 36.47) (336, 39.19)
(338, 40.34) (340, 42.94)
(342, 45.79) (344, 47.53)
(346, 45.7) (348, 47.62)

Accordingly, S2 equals 43.9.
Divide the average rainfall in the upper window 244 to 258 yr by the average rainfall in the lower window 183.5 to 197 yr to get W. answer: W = 1.12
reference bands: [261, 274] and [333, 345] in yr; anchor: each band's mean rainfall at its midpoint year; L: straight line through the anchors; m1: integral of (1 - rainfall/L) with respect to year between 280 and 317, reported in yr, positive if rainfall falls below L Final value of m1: 5.04 yr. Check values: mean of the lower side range 46.6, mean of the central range 38.5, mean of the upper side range 42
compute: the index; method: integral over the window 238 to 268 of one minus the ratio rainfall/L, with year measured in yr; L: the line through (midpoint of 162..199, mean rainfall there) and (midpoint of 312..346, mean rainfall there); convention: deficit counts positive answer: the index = -4.4 yr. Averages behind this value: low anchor 39.9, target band 46.3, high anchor 40.7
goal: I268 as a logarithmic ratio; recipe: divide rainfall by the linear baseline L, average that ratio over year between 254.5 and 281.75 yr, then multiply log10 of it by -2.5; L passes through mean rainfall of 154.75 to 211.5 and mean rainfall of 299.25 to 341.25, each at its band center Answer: -0.155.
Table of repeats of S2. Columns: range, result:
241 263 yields 46.3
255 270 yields 46.1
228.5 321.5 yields 42.8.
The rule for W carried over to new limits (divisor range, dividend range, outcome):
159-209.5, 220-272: 1.12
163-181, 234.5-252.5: 1.18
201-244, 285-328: 0.87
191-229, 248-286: 1.07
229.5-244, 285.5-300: 0.73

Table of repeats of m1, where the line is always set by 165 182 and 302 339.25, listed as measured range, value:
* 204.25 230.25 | -3.1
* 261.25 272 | -1.8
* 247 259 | -2.2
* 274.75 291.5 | -0.6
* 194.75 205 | -0.9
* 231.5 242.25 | -1.5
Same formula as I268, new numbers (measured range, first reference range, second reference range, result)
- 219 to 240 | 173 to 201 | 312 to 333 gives -0.09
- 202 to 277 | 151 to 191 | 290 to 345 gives -0.15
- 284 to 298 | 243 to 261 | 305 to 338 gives 0.27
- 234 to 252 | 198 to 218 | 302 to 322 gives -0.07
